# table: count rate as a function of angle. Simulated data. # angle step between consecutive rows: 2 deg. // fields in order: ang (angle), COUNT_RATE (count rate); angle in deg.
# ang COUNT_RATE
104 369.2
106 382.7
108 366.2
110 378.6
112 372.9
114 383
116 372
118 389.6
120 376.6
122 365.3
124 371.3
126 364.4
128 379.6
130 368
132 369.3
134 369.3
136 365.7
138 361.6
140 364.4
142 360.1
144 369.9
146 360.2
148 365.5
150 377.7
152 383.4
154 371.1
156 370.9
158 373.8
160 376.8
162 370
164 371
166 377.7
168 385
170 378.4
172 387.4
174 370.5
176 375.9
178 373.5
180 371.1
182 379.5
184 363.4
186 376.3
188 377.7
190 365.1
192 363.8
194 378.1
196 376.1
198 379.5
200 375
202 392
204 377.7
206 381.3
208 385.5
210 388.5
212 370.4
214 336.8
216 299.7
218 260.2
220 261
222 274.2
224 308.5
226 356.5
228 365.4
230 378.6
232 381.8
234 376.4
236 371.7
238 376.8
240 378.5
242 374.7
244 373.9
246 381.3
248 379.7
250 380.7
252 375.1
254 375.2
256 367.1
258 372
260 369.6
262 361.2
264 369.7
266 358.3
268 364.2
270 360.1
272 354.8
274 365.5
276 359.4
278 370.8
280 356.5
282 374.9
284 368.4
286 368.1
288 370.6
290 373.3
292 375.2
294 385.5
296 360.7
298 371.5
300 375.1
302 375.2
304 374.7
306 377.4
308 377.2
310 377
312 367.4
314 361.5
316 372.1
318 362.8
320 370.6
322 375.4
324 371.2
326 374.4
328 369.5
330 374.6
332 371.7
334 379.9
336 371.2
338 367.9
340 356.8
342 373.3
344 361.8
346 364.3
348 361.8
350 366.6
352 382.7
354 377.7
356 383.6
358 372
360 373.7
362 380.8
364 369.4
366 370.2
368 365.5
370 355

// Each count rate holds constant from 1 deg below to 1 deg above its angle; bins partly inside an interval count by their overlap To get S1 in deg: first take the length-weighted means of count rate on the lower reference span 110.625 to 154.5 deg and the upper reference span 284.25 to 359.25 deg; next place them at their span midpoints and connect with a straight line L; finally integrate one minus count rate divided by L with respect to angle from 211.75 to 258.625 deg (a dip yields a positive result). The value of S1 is 2.3 deg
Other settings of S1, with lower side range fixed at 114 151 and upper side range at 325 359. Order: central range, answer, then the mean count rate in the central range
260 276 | 0.36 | 362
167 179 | -0.27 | 378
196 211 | -0.49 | 382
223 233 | 0.33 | 358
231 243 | -0.20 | 377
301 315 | -0.07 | 373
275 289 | 0.14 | 367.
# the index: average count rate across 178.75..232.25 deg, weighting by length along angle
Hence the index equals 356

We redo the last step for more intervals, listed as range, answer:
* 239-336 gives 371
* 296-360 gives 371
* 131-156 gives 368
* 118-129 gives 373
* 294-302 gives 372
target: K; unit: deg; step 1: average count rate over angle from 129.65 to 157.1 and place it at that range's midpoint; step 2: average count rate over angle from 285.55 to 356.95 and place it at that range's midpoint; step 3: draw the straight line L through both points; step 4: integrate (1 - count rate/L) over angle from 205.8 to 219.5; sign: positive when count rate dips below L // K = 1.1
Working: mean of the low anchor 368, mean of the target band 341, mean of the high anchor 372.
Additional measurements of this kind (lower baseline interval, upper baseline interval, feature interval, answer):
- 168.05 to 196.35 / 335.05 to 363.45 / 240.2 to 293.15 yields 0.5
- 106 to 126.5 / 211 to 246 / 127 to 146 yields 0.1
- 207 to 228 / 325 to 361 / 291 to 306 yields -0.8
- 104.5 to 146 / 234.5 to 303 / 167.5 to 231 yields 1.9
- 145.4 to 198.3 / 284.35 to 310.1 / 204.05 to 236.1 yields 2.6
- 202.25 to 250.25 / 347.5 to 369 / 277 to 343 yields -0.8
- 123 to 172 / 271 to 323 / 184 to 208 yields -0.4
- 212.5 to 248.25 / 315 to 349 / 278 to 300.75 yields -0.7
